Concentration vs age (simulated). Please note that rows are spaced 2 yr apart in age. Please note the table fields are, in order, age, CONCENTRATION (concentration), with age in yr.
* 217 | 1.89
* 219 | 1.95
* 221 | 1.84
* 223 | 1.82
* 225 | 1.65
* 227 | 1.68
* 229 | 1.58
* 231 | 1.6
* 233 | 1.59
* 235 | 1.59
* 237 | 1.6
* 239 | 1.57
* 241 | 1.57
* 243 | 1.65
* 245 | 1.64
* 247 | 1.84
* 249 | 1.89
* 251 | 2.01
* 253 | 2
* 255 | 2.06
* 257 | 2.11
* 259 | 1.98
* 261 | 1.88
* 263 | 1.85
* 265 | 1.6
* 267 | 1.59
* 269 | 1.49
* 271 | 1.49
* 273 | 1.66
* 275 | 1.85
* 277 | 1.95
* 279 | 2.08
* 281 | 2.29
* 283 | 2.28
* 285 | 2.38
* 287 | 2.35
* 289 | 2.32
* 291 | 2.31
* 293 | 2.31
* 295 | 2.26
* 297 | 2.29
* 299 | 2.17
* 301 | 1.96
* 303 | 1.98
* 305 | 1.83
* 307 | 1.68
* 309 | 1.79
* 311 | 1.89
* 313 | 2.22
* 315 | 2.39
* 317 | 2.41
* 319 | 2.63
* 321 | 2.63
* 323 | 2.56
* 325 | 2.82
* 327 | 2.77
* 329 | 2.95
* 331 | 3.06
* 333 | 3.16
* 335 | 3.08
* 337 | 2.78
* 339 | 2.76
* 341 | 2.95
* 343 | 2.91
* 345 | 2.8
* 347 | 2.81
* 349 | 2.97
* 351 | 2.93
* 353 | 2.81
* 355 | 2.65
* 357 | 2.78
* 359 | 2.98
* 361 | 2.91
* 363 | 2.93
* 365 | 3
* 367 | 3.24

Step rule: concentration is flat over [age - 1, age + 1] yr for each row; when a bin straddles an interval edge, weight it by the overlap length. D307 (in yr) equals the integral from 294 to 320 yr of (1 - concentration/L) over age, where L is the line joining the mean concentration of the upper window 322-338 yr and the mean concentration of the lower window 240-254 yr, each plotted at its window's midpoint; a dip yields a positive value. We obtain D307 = 4.8 yr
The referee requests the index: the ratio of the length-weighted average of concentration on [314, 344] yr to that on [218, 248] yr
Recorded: 1.7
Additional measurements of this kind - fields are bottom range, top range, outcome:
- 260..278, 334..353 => 1.69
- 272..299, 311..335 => 1.23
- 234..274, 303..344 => 1.45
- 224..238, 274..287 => 1.34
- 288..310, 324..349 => 1.40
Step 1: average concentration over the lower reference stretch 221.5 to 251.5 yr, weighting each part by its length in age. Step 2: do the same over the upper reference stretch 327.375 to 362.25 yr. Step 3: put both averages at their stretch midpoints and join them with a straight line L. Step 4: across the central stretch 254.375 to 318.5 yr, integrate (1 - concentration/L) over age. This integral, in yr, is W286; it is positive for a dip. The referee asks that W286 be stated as 6.0 yr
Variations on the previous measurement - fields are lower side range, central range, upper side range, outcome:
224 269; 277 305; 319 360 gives 0.8 yr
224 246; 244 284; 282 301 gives 1.4 yr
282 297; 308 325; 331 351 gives 1.9 yr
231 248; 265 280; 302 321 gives 1.1 yr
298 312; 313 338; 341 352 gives -3.7 yr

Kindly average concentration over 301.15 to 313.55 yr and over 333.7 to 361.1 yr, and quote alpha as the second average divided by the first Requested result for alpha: 1.5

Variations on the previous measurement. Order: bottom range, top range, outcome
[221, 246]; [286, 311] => 1.28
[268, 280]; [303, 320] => 1.20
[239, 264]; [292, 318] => 1.12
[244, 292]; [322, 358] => 1.47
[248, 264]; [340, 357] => 1.44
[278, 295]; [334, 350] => 1.26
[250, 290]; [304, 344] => 1.31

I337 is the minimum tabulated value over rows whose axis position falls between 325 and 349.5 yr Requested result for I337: 2.76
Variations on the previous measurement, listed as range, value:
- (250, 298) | 1.49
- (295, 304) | 1.96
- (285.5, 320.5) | 1.68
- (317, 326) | 2.41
